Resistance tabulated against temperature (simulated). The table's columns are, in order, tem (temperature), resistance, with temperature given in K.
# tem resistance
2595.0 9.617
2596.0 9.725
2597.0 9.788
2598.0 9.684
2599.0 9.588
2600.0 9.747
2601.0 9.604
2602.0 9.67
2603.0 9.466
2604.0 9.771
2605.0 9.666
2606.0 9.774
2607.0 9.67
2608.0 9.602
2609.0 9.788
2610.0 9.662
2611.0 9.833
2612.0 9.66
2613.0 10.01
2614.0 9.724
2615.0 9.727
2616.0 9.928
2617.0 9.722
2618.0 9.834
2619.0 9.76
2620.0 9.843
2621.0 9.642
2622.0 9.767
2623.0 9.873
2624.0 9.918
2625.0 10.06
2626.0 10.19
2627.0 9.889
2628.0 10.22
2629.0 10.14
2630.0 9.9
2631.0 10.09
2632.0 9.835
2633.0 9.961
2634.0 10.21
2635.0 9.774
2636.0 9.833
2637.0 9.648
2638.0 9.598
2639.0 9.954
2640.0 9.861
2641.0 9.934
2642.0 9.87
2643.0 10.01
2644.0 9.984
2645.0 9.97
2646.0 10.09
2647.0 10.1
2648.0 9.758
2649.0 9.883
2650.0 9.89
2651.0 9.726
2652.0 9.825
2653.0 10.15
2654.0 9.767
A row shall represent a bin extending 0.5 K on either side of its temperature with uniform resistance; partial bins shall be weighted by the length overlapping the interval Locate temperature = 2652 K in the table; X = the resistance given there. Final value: 9.825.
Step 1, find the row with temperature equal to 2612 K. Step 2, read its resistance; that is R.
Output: 9.66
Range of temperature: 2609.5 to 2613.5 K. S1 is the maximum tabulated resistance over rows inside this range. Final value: 10.01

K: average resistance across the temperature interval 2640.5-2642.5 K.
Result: 9.9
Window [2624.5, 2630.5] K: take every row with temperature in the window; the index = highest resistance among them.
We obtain 10.22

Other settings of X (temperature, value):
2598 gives 9.684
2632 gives 9.835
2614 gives 9.724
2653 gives 10.15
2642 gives 9.87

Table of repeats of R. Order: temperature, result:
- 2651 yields 9.726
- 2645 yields 9.97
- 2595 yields 9.617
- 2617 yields 9.722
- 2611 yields 9.833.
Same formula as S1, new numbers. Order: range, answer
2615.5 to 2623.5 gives 9.928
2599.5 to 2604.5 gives 9.771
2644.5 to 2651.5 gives 10.1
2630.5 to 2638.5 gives 10.21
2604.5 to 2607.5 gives 9.774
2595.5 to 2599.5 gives 9.788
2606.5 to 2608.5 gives 9.67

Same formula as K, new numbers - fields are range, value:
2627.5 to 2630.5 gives 10.1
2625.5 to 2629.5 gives 10.1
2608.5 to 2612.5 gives 9.74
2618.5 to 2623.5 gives 9.78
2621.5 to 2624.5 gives 9.85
